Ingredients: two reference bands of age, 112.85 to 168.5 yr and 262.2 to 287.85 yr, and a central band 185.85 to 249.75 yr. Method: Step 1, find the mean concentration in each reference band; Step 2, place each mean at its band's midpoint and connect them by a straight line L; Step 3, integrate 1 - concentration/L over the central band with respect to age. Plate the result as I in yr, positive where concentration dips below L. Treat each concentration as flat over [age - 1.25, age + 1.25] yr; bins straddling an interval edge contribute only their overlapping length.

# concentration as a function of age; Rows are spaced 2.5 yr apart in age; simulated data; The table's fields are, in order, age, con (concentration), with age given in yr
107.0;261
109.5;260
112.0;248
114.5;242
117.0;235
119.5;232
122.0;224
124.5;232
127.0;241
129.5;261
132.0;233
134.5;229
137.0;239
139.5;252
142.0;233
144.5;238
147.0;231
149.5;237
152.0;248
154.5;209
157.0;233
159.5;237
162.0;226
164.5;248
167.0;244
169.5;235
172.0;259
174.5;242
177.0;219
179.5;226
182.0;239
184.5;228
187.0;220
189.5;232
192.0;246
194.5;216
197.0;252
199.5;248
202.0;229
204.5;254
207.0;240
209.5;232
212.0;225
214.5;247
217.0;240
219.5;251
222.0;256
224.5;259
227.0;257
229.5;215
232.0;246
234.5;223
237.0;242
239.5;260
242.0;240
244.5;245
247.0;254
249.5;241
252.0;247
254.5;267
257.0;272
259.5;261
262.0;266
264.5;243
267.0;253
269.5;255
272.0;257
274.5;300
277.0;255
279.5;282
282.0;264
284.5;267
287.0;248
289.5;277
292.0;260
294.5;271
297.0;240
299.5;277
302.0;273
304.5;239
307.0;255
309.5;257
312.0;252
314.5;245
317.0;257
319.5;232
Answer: 2.7 yr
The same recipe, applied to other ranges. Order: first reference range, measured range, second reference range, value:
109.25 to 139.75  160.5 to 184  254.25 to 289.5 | 1.0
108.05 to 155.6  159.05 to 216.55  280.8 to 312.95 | 2.1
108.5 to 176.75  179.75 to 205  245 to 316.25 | 1.1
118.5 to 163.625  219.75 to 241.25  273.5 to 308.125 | 0.7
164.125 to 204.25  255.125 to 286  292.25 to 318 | -1.7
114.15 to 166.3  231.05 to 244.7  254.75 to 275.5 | 0.8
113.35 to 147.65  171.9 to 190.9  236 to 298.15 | 1.1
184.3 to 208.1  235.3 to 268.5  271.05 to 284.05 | 1.0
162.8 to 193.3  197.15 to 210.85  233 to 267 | 0.0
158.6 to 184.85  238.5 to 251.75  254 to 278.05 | 0.5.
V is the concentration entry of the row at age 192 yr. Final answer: 246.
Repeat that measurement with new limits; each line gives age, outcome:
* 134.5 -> 229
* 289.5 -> 277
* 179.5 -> 226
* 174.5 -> 242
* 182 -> 239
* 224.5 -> 259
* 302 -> 273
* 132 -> 233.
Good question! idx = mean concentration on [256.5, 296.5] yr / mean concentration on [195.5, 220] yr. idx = 1.1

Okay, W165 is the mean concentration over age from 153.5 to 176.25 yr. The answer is 237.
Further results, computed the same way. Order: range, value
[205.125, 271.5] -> 248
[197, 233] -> 243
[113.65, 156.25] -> 236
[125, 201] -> 237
